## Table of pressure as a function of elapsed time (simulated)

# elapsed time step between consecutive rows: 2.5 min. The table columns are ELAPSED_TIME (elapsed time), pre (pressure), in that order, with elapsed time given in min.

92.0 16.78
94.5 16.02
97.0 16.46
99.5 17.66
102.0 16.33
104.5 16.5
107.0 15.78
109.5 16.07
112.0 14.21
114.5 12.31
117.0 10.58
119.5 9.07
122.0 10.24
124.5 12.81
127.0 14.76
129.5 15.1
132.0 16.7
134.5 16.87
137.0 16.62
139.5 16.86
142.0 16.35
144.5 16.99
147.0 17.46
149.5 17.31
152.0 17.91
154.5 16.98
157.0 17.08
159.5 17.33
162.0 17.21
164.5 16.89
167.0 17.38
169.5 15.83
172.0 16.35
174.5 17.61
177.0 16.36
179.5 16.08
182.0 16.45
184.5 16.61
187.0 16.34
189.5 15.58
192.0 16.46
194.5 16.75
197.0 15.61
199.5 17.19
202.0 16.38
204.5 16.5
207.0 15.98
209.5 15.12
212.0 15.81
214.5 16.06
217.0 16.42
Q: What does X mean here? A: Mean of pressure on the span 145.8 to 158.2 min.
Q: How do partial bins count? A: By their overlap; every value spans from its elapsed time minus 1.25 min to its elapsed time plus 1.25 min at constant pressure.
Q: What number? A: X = 17.3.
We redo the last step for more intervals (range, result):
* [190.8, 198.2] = 16.3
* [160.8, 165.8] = 17.1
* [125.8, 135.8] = 15.9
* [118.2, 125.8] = 10.7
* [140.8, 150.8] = 17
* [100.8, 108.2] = 16.2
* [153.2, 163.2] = 17.2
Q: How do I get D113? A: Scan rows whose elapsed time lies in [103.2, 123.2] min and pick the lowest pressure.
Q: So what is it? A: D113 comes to 9.07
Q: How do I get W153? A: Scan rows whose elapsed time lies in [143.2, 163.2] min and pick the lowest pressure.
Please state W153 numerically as 16.98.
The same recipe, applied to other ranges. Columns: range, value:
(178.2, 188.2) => 16.08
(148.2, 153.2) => 17.31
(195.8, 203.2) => 15.61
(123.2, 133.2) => 12.81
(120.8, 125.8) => 10.24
